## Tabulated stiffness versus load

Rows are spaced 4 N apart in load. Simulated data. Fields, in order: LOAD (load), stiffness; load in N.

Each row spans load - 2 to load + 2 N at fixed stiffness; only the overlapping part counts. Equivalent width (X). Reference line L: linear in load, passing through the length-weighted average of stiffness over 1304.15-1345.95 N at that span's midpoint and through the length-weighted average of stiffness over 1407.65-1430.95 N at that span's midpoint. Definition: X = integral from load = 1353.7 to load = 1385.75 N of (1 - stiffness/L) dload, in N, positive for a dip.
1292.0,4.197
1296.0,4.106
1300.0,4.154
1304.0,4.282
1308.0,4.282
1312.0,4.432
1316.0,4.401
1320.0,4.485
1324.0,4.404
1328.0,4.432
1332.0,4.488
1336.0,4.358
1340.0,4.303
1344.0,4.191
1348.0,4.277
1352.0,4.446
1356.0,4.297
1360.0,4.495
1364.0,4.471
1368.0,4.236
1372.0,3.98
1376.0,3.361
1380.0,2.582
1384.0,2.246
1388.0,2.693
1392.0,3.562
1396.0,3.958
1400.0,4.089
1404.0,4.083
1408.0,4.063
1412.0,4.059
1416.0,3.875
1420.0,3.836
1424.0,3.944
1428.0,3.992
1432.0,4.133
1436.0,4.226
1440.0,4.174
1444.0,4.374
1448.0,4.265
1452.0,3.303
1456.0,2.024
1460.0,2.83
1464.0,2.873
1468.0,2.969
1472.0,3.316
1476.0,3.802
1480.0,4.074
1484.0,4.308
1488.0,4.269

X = 3.5 N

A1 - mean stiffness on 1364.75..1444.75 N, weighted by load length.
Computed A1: 3.77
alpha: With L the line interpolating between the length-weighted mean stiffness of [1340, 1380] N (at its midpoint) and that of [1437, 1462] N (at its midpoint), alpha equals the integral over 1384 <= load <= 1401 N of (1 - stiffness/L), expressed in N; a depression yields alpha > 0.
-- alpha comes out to 2.2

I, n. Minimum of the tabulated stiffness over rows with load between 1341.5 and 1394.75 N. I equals 2.246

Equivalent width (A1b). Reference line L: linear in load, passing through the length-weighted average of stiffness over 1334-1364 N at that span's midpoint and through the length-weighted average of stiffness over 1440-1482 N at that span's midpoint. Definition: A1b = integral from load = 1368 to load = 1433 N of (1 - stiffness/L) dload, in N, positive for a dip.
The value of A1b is 4.0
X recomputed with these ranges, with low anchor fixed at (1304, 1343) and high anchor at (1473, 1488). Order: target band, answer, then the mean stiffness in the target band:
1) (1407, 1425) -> 1.00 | 3.95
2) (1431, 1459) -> 2.59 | 3.74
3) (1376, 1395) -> 6.05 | 2.9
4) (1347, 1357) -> -0.06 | 4.35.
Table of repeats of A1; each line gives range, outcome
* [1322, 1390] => 3.96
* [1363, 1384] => 3.55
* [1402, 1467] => 3.74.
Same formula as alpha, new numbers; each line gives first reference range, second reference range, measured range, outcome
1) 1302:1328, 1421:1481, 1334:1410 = 3.5 N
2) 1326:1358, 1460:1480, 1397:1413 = -1.0 N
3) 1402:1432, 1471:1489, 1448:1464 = 4.2 N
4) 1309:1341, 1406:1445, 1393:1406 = 0.5 N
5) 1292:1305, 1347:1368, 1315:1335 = -0.8 N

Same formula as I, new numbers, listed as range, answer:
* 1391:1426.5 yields 3.562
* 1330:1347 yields 4.191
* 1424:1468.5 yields 2.024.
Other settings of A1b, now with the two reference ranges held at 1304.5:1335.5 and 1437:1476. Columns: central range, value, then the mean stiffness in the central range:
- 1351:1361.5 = -0.7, 4.41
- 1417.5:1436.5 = -2.1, 4.01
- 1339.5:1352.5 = -0.2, 4.29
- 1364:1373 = -0.3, 4.2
